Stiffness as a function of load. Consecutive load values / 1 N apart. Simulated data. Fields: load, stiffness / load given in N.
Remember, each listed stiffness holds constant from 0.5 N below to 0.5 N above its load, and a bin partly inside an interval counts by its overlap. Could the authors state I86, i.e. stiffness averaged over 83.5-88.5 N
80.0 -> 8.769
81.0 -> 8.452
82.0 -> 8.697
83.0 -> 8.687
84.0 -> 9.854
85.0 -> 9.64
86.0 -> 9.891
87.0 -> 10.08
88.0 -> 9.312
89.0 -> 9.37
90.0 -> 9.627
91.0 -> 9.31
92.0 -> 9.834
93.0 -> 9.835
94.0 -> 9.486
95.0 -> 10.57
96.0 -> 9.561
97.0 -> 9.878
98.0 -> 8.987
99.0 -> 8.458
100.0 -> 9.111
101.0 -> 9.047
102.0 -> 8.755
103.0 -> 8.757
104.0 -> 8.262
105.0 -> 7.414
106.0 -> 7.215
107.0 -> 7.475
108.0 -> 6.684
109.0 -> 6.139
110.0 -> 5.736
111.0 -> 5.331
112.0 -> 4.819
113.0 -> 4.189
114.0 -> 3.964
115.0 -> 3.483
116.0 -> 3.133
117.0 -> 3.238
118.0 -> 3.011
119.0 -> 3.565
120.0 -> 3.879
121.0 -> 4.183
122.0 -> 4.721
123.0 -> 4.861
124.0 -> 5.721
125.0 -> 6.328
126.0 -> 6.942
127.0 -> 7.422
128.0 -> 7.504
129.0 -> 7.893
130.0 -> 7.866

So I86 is 9.76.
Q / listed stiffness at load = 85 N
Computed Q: 9.64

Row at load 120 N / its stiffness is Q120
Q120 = 3.879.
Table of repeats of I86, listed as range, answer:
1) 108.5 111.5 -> 5.74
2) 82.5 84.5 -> 9.27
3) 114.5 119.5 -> 3.29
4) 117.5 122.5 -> 3.87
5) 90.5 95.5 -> 9.81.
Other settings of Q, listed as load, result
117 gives 3.238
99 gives 8.458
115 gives 3.483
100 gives 9.111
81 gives 8.452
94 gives 9.486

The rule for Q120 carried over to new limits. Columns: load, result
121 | 4.183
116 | 3.133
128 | 7.504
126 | 6.942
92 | 9.834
